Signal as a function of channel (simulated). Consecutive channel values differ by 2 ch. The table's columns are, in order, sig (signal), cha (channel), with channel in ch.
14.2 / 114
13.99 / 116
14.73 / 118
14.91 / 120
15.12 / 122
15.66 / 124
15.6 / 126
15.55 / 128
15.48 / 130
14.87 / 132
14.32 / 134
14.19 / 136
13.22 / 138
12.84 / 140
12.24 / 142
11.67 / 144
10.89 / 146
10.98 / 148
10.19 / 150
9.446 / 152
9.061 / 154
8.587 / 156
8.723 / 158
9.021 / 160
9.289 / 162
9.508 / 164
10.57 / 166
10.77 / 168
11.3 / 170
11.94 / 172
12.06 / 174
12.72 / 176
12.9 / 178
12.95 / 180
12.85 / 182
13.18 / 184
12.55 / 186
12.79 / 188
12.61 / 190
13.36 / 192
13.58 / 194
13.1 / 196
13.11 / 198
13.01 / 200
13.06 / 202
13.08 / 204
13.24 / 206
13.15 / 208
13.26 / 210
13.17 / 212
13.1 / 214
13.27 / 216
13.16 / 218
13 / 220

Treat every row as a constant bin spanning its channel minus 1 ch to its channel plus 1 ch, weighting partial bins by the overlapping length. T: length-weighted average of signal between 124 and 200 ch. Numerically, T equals 12.2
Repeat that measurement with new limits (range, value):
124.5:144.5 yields 14.1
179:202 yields 13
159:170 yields 9.97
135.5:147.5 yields 12.4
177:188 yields 12.9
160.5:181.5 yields 11.4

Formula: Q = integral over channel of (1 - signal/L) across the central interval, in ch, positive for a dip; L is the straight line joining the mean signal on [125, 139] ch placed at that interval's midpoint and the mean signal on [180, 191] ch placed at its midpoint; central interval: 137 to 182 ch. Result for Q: 9.0 ch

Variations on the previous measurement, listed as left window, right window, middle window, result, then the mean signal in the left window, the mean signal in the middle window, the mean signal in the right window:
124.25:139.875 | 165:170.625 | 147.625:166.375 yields 4.0 ch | 14.7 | 9.46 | 10.9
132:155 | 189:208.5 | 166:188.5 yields 0.7 ch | 11.9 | 12.3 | 13.1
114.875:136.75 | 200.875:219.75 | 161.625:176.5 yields 3.2 ch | 15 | 11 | 13.2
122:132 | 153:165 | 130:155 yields 0.6 ch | 15.5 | 12.1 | 9.03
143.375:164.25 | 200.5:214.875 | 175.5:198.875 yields -2.3 ch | 9.74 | 13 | 13.1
